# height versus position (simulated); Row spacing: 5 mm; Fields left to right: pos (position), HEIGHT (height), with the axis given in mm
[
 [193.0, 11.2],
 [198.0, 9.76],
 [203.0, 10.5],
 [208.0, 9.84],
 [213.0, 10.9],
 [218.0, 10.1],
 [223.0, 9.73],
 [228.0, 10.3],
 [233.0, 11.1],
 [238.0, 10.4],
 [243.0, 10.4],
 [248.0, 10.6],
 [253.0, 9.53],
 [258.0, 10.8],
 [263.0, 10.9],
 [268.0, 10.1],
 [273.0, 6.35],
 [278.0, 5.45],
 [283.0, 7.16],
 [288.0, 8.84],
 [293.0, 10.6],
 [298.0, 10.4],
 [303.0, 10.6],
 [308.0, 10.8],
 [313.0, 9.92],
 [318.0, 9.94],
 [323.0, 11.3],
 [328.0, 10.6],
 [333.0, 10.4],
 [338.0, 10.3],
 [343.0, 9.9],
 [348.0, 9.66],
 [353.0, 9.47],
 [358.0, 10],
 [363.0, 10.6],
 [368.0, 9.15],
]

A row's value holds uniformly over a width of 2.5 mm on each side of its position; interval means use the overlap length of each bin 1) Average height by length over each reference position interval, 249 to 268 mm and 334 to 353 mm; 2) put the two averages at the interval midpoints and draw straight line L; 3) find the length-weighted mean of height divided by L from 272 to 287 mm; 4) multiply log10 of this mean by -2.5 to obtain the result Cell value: 0.48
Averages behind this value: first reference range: 10.4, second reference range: 9.92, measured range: 6.57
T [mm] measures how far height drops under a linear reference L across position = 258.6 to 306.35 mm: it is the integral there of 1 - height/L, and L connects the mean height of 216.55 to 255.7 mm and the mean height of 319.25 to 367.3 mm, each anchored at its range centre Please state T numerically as 5.6 mm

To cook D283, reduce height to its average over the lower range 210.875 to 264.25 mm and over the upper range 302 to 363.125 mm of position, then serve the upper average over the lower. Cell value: 0.98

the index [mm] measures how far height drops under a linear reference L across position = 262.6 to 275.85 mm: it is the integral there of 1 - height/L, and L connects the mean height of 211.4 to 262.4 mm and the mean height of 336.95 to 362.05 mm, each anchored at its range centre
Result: 1.96 mm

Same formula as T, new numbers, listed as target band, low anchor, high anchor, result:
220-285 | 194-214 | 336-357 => 4.2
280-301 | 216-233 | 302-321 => 2.2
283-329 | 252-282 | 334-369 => -4.3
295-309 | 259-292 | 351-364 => -2.7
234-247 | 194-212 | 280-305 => -0.8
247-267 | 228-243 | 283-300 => -0.4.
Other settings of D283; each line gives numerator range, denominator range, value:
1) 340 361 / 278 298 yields 1.13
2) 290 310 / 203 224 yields 1.03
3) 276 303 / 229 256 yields 0.84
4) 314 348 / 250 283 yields 1.18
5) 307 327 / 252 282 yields 1.20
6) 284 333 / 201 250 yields 0.99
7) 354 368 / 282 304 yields 1.04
